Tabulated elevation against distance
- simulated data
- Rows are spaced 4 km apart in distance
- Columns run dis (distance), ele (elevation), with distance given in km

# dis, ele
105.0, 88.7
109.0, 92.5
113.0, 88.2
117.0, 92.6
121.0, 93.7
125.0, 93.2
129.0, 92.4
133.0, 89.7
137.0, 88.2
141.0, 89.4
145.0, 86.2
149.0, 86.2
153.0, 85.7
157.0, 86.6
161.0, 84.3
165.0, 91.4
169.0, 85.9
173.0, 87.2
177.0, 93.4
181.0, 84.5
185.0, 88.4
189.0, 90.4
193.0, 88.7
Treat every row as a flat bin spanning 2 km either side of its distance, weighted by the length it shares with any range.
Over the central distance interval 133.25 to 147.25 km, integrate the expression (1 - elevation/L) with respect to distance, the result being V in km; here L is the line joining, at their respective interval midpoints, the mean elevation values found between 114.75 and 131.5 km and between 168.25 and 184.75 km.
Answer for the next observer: 0.48 km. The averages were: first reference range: 92.8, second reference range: 88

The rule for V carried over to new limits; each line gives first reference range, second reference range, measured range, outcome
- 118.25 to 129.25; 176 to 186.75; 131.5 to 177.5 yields 1.49 km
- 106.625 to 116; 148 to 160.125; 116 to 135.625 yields -0.70 km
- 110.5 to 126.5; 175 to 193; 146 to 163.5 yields 0.87 km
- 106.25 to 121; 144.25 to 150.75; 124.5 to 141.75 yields -0.40 km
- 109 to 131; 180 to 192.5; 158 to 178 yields 0.25 km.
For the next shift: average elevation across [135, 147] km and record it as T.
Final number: 87.9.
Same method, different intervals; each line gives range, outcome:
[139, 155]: 86.9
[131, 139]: 89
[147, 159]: 86.2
